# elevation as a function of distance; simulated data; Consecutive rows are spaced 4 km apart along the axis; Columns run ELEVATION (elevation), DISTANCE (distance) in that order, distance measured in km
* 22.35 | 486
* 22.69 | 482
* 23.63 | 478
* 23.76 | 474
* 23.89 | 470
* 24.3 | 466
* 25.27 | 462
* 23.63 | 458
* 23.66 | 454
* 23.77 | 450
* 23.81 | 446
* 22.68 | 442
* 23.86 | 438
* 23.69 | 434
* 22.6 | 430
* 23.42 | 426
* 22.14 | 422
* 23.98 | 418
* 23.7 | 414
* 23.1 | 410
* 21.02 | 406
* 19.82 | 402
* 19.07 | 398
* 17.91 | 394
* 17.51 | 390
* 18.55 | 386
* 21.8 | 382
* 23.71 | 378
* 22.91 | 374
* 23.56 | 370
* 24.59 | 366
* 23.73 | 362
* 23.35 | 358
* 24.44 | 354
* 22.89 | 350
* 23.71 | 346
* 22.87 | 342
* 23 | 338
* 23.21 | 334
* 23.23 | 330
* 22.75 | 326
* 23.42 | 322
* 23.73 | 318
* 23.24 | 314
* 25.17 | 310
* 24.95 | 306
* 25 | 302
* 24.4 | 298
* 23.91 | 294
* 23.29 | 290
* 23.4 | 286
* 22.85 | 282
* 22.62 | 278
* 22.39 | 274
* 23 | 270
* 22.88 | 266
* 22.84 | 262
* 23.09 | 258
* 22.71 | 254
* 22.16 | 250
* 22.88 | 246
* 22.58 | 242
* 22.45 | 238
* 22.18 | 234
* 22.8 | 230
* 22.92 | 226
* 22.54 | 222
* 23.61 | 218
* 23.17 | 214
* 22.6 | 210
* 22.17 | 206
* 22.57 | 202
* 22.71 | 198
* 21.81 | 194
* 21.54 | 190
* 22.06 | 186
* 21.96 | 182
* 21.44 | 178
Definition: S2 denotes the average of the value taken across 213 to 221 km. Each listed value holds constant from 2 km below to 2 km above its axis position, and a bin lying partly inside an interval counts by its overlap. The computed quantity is 23.3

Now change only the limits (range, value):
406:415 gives 22.8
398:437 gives 22.5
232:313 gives 23.2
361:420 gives 21.6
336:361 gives 23.4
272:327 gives 23.7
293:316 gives 24.5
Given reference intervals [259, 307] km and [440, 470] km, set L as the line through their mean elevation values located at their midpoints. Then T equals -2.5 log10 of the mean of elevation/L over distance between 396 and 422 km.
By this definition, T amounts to 0.09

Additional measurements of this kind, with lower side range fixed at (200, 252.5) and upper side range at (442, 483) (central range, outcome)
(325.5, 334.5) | 0.00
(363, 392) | 0.07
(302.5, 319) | -0.06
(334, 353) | 0.00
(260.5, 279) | 0.01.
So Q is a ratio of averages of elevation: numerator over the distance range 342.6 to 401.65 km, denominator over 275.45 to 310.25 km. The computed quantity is 0.9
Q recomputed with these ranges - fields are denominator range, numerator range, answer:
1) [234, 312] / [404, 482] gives 1.01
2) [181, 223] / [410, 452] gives 1.04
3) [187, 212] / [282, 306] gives 1.08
